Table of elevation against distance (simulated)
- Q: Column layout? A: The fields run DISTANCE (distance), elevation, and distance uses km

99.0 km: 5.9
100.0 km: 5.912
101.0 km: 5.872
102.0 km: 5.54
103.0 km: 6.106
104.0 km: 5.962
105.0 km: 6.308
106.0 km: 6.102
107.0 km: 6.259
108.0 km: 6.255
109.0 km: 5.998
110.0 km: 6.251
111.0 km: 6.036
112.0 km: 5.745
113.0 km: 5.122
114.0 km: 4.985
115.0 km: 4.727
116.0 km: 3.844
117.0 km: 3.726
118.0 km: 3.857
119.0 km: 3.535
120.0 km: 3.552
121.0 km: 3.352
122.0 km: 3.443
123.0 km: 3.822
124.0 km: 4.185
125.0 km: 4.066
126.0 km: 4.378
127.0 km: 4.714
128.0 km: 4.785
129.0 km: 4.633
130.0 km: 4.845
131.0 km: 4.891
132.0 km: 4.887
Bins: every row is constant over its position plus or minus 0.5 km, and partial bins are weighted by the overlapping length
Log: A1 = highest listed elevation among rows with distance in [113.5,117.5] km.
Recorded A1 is 4.985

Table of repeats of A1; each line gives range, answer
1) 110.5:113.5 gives 6.036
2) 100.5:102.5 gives 5.872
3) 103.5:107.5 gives 6.308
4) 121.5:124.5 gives 4.185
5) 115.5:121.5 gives 3.857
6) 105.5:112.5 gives 6.259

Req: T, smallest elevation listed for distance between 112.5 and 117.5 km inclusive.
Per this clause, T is 3.726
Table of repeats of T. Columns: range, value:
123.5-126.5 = 4.066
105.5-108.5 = 6.102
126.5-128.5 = 4.714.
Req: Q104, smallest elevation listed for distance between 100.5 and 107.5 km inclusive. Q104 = 5.54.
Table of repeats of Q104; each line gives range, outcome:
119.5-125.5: 3.352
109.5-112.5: 5.745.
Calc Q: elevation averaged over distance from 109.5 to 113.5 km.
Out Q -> 5.79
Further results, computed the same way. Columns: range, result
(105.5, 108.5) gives 6.21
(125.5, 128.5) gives 4.63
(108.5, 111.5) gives 6.09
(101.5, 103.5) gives 5.82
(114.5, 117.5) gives 4.1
